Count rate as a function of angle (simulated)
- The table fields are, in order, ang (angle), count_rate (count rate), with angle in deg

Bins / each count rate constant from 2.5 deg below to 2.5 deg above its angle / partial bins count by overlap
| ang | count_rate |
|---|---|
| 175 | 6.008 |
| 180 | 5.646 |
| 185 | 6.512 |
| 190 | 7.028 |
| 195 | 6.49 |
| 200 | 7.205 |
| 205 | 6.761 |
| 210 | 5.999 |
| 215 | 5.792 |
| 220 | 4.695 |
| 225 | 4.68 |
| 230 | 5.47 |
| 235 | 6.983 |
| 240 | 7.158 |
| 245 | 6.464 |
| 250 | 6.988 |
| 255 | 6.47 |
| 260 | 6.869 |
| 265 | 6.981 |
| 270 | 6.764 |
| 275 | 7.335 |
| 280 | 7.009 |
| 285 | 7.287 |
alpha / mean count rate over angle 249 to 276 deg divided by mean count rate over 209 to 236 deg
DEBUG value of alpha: 1.25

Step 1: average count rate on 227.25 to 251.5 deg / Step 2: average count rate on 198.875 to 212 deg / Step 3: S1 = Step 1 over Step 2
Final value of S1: 0.99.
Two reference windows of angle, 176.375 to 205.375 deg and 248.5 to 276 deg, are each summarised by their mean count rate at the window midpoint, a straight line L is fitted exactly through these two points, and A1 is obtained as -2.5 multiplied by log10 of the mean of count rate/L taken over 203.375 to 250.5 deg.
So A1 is 0.115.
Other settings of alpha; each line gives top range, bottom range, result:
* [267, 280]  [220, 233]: 1.39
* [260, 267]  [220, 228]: 1.47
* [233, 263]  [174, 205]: 1.05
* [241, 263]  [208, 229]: 1.27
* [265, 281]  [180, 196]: 1.08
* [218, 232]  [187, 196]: 0.73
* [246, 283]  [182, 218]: 1.06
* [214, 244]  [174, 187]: 0.96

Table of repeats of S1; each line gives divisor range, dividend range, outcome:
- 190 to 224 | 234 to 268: 1.11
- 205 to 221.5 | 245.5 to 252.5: 1.19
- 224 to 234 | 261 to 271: 1.27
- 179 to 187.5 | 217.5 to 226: 0.76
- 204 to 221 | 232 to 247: 1.17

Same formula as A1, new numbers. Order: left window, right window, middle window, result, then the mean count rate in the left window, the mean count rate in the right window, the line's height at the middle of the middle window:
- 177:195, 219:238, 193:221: -0.04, 6.4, 5.56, 5.98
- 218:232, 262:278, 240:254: -0.14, 4.94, 7.02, 5.96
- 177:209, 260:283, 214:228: 0.32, 6.57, 7.01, 6.73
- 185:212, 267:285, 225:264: 0.06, 6.69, 7.07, 6.92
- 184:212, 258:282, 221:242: 0.15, 6.69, 6.99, 6.83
